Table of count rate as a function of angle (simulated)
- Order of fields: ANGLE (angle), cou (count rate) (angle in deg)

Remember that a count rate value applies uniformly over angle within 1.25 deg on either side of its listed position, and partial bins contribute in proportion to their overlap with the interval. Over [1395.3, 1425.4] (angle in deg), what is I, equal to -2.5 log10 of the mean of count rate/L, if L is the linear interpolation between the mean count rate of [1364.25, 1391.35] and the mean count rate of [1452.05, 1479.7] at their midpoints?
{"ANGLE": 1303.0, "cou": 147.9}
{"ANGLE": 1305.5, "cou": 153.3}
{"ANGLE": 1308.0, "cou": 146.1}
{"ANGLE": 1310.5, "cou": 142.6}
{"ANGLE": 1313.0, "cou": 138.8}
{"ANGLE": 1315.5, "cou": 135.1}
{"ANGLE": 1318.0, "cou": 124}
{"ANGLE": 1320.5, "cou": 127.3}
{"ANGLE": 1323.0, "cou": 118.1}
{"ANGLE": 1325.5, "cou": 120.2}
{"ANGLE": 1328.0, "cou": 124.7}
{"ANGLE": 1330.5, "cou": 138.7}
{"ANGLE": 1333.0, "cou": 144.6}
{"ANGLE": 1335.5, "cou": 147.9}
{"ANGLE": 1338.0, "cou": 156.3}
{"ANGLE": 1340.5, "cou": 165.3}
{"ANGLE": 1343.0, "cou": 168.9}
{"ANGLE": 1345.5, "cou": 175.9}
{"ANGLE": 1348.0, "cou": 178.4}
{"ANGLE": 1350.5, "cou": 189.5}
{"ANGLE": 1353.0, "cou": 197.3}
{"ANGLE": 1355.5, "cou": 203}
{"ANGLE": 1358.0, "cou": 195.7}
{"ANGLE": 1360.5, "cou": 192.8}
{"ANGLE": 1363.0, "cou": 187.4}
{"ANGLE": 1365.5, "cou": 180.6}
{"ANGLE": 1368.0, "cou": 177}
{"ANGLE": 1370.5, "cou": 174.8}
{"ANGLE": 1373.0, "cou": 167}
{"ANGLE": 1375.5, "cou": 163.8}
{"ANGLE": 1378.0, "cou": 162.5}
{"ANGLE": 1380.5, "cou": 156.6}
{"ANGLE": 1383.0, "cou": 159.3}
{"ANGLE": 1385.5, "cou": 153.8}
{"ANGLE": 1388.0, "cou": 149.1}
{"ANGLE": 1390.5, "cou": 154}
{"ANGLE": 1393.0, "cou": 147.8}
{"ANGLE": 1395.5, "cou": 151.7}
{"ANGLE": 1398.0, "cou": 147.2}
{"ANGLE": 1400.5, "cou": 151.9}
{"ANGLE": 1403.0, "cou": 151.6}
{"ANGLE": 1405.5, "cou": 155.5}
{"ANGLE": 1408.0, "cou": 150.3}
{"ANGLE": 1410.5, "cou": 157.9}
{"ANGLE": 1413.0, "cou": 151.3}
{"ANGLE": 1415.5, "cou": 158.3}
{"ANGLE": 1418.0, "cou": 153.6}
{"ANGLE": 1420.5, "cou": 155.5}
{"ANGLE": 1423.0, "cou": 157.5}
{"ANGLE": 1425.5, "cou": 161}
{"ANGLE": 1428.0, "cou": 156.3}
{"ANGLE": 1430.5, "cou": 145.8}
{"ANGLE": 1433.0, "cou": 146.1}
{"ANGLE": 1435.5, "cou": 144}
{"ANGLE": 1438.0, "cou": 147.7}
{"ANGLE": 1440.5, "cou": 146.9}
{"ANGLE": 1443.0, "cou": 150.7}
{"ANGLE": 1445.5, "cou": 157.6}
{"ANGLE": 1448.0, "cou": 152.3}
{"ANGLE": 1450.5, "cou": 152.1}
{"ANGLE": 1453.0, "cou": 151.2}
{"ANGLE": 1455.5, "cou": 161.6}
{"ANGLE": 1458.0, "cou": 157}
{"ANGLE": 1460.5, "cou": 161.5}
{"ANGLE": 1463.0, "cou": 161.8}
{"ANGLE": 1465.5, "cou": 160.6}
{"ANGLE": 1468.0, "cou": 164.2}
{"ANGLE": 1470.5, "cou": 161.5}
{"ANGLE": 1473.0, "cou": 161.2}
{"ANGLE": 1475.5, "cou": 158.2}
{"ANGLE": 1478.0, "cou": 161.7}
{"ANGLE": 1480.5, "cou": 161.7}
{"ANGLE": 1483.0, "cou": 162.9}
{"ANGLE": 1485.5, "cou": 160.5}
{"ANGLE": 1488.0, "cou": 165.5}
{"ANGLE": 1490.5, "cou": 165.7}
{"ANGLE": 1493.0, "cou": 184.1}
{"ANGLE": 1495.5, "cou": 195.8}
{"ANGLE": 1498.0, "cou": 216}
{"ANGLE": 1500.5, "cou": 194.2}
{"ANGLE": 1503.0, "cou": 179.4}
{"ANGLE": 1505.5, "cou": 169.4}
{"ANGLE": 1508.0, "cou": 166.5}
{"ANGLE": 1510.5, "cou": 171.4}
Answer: 0.058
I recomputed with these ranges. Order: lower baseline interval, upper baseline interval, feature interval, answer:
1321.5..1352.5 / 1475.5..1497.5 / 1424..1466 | 0.08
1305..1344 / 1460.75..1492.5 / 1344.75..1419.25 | -0.12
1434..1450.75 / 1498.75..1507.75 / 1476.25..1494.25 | 0.04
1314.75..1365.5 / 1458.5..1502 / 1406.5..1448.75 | 0.10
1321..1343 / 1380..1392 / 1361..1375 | -0.18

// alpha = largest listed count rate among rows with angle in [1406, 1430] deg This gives 161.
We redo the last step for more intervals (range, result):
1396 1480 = 164.2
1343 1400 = 203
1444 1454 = 157.6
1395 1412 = 157.9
